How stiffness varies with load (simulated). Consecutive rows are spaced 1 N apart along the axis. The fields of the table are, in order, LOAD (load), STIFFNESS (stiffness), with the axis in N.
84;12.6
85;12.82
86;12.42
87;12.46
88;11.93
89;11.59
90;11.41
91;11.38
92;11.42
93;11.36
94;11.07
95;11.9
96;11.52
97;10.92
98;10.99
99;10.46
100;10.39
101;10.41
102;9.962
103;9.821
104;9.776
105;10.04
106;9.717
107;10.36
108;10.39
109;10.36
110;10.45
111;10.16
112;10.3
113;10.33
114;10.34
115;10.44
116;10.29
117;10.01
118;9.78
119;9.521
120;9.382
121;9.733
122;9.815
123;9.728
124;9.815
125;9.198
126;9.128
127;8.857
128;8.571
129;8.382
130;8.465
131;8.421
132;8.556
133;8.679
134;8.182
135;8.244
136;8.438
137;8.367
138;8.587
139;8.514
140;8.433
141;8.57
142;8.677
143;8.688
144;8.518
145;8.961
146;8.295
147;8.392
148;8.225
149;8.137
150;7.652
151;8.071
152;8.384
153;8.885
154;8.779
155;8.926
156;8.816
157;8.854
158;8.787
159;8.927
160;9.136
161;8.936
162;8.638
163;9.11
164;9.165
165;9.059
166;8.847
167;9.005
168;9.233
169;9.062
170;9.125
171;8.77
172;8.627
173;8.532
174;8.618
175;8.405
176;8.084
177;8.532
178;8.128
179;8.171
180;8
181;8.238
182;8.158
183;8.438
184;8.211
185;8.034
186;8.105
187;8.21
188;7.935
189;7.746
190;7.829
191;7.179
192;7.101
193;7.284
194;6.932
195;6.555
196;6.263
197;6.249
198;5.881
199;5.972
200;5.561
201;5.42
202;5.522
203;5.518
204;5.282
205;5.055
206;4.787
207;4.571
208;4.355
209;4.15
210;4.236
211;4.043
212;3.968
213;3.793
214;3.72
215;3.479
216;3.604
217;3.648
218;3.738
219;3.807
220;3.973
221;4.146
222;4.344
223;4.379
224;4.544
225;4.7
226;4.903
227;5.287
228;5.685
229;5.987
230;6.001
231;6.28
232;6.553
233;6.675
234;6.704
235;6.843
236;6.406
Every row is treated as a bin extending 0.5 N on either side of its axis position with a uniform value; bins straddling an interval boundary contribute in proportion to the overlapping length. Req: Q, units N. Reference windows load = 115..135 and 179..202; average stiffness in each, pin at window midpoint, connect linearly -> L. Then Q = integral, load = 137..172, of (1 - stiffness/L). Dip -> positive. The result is -1.8 N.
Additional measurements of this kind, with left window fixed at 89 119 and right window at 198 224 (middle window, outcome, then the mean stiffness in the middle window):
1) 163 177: -4.14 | 8.81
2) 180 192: -4.23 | 7.97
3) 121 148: 0.26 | 8.72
